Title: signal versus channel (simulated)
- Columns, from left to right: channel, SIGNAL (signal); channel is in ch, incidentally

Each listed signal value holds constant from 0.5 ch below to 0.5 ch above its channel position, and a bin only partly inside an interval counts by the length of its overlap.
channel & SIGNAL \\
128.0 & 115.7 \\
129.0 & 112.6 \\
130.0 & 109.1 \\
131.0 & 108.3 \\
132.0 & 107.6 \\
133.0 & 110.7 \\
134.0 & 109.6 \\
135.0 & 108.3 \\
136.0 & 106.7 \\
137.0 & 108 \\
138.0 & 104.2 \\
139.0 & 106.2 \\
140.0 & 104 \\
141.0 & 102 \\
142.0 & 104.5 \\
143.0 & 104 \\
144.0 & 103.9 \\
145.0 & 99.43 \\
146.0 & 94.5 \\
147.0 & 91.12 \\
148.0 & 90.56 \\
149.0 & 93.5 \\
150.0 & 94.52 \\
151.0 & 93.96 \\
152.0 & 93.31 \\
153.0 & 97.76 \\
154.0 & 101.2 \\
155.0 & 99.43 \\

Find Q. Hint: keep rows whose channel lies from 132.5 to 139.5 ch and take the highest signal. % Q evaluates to 110.7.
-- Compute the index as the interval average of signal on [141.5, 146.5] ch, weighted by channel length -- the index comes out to 101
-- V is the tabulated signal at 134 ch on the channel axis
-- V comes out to 109.6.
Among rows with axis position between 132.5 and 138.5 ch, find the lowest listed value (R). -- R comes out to 104.2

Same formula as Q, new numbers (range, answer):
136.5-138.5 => 108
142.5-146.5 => 104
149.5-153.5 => 97.76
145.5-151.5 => 94.52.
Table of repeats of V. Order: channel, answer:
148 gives 90.56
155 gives 99.43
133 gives 110.7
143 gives 104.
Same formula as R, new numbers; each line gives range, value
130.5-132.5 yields 107.6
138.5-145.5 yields 99.43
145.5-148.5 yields 90.56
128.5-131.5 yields 108.3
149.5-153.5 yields 93.31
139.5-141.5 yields 102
